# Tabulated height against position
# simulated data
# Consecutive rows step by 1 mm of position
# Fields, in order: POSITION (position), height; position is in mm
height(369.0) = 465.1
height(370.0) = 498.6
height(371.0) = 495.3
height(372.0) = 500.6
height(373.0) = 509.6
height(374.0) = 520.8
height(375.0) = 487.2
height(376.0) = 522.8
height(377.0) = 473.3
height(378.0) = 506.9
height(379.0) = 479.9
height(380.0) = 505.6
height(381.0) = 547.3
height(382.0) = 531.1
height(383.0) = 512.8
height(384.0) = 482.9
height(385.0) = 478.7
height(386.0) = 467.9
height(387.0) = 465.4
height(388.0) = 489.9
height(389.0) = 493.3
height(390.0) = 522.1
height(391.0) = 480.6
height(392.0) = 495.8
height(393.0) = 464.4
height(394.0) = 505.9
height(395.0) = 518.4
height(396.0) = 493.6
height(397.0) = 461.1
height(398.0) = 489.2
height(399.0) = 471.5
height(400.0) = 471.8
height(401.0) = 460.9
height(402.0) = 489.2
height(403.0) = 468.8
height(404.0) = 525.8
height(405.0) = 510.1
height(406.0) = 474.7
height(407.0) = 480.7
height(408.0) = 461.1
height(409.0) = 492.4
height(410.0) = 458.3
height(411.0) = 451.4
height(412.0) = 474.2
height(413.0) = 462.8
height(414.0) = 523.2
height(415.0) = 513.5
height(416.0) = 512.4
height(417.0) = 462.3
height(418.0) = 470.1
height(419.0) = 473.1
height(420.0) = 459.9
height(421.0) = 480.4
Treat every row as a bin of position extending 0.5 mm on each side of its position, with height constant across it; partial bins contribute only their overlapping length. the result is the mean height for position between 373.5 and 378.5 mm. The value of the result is 502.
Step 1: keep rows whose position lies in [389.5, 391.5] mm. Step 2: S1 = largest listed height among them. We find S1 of 522.1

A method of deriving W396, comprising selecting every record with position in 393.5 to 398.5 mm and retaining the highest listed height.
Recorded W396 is 518.4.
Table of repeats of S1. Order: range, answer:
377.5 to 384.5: 547.3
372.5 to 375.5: 520.8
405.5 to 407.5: 480.7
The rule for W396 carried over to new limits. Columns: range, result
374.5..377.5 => 522.8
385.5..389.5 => 493.3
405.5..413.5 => 492.4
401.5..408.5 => 525.8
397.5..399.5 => 489.2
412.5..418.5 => 523.2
